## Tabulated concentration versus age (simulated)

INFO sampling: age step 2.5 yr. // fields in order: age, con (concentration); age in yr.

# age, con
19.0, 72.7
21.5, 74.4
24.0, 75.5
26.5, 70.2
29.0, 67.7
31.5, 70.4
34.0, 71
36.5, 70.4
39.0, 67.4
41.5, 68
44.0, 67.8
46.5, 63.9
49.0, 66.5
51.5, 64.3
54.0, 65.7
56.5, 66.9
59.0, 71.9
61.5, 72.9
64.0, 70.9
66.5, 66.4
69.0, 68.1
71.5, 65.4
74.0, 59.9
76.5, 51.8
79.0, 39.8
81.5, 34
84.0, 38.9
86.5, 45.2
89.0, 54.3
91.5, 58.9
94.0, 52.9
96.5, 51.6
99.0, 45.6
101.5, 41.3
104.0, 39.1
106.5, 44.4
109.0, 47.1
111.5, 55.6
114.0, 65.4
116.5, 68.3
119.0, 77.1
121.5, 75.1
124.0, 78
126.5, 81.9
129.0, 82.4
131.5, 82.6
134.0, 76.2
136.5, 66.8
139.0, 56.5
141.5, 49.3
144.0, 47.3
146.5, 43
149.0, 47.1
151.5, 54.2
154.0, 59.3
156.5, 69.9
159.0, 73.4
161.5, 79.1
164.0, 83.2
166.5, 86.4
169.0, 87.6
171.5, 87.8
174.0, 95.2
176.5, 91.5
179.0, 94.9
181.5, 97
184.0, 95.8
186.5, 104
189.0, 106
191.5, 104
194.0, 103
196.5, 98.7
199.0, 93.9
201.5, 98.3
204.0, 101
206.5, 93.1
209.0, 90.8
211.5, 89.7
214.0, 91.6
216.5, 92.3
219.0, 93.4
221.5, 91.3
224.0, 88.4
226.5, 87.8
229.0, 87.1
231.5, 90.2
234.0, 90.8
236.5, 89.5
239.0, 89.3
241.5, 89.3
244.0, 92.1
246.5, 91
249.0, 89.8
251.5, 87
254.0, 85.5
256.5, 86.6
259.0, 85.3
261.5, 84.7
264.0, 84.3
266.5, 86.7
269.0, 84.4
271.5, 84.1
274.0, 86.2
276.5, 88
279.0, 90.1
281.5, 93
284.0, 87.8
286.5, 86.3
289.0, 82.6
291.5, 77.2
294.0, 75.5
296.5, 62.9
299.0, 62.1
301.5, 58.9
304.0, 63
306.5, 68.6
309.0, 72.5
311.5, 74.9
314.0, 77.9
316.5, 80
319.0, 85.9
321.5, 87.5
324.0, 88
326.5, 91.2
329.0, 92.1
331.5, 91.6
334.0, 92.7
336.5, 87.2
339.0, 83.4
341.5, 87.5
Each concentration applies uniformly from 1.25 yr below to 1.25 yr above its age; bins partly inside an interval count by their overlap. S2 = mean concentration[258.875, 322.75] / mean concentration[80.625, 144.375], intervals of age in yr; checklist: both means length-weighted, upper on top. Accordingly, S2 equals 1.36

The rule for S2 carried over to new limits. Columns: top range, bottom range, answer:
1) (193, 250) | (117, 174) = 1.30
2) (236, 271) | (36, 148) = 1.44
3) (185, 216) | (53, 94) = 1.68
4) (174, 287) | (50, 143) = 1.52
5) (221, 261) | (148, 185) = 1.10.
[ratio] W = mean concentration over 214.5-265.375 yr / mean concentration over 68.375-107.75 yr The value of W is 1.81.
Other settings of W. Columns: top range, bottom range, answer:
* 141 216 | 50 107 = 1.52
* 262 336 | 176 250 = 0.87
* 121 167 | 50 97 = 1.16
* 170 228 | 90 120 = 1.77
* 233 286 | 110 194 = 1.14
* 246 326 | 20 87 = 1.27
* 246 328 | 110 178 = 1.15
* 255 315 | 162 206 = 0.83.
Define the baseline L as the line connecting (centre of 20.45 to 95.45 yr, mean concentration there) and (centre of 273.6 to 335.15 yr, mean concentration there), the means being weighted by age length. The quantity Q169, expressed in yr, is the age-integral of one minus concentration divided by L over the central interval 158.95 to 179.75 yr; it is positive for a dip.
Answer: -4.8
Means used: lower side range 62.7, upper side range 80.6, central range 87.1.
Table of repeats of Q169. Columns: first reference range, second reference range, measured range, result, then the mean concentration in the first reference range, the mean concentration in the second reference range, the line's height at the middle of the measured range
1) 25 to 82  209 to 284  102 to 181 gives 7.0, 64.9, 88.6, 75.7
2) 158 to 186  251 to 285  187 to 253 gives -4.0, 88.9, 86.7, 87.8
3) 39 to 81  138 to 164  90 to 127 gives 1.8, 63.9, 59.1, 61.4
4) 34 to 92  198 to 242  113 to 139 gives -0.5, 61.1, 91.6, 73.3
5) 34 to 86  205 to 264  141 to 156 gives 4.9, 62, 89.4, 75.9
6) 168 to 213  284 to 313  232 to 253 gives -1.3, 96.3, 72.1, 84.6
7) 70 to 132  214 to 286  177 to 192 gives -5.0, 57.2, 88.5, 74.7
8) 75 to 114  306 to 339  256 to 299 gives -3.6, 47.4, 84.2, 76.9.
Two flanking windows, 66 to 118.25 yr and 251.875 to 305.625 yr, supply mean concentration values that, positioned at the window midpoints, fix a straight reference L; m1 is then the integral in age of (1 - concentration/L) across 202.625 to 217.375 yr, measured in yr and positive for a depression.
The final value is -4.8 yr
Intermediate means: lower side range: 52.1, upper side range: 80.7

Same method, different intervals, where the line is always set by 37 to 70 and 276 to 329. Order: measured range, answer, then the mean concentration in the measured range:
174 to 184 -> -2.9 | 94.7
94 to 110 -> 5.6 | 45.4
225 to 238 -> -2.3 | 89.1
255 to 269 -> -1.5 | 85.4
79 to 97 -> 5.7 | 47.3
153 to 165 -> -0.1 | 73.1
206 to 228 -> -4.6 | 90.8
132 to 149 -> 3.5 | 57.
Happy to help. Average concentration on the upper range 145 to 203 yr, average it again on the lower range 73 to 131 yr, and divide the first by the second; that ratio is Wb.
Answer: 1.51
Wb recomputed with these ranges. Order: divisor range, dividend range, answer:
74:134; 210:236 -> 1.57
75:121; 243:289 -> 1.71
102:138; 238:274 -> 1.31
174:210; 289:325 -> 0.76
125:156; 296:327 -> 1.20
